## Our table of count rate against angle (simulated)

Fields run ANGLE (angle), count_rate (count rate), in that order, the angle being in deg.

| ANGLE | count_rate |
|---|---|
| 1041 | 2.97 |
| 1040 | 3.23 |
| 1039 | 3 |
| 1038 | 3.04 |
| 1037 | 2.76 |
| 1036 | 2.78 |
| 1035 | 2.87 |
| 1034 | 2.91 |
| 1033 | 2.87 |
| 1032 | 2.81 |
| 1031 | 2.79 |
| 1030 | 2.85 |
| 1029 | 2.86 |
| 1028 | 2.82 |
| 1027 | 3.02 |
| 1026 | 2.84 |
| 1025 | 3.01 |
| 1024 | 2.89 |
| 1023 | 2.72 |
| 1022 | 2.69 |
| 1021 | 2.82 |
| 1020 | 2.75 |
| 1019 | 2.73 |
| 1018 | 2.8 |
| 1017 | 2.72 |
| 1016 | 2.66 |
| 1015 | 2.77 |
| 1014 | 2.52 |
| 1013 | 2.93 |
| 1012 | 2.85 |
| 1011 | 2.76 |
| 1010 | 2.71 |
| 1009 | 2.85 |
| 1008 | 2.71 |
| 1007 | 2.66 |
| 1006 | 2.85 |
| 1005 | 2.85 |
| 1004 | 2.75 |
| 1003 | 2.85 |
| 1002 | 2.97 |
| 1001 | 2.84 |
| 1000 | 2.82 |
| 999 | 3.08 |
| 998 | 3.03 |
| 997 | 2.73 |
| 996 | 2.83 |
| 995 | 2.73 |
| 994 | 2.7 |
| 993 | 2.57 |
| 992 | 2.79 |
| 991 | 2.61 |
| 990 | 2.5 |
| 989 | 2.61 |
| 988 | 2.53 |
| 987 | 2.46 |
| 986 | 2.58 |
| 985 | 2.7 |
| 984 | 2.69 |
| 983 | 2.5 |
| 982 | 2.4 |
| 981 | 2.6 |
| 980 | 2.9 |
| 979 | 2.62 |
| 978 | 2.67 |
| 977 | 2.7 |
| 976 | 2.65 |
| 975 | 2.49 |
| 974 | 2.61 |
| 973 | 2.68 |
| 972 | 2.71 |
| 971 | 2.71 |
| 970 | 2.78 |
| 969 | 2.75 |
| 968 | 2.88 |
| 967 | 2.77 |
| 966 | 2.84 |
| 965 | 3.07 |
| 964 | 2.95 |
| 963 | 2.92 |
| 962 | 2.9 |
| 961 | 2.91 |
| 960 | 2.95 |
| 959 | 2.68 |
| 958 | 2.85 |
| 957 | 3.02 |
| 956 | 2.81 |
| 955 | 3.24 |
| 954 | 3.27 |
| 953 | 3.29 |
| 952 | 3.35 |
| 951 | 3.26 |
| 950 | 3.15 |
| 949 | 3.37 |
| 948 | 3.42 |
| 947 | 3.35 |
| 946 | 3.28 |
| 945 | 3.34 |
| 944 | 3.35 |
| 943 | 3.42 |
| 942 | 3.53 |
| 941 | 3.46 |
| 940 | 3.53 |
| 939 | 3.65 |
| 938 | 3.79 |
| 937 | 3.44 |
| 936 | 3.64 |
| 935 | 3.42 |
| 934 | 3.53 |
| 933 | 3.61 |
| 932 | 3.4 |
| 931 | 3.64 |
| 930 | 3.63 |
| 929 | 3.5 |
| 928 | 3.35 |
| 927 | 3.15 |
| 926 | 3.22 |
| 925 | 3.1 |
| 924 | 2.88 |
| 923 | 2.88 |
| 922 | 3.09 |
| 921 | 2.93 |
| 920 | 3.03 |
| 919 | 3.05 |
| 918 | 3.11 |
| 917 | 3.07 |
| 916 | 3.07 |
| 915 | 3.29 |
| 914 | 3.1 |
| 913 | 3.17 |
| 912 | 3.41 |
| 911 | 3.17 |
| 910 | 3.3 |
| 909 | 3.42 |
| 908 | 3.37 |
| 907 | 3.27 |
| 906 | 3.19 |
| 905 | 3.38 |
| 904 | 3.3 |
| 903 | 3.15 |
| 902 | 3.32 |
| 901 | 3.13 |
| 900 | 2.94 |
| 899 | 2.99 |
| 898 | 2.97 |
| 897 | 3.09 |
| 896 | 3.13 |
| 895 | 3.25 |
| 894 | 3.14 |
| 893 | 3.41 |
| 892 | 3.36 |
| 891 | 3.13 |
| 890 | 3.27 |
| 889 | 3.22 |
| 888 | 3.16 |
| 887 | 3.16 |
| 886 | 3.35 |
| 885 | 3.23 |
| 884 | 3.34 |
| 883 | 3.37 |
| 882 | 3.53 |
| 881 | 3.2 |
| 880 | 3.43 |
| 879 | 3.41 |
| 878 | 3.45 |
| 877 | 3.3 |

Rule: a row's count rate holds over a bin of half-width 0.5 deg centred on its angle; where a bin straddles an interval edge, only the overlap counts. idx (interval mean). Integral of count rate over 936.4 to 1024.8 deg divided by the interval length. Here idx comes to 2.89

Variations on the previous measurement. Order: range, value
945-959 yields 3.19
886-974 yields 3.18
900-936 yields 3.25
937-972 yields 3.14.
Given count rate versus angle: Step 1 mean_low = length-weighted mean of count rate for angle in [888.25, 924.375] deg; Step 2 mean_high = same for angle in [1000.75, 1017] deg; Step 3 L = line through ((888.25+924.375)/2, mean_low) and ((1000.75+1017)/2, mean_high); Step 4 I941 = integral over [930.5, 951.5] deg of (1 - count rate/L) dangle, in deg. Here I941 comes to -2.9 deg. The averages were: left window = 3.17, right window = 2.78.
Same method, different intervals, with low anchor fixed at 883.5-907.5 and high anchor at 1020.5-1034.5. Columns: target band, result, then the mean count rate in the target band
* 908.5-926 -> 0.12 deg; 3.12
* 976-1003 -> 2.29 deg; 2.7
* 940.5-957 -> -1.27 deg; 3.3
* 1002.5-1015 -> 0.54 deg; 2.77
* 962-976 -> 1.05 deg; 2.78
